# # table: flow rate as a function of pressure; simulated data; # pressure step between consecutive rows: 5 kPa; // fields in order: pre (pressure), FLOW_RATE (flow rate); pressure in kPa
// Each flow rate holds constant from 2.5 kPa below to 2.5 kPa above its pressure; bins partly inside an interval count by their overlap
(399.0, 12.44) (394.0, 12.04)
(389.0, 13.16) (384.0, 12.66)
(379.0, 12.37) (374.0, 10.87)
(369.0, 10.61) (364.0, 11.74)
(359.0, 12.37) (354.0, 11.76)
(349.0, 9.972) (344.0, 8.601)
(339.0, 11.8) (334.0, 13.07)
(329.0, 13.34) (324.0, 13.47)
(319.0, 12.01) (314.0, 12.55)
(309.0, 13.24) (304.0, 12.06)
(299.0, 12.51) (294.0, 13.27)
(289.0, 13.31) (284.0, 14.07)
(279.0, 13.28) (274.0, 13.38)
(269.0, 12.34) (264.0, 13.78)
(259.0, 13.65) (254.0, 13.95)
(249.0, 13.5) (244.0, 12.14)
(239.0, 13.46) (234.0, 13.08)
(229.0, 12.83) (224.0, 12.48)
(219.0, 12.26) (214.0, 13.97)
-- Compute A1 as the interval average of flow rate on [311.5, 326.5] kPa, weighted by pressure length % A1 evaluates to 12.7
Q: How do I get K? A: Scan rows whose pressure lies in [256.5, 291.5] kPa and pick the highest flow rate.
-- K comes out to 14.07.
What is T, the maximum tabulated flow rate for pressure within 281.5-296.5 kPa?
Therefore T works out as 14.07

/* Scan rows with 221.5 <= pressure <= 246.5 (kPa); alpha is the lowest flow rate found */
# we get 12.14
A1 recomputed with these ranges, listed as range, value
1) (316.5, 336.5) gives 13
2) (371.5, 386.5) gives 12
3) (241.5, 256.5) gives 13.2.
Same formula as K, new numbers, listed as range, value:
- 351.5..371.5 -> 12.37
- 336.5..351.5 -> 11.8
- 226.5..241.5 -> 13.46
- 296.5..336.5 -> 13.47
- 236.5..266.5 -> 13.95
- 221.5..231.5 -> 12.83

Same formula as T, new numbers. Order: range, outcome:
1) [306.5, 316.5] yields 13.24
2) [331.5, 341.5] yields 13.07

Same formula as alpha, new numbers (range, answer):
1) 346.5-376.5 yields 9.972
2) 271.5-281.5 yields 13.28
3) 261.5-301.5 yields 12.34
